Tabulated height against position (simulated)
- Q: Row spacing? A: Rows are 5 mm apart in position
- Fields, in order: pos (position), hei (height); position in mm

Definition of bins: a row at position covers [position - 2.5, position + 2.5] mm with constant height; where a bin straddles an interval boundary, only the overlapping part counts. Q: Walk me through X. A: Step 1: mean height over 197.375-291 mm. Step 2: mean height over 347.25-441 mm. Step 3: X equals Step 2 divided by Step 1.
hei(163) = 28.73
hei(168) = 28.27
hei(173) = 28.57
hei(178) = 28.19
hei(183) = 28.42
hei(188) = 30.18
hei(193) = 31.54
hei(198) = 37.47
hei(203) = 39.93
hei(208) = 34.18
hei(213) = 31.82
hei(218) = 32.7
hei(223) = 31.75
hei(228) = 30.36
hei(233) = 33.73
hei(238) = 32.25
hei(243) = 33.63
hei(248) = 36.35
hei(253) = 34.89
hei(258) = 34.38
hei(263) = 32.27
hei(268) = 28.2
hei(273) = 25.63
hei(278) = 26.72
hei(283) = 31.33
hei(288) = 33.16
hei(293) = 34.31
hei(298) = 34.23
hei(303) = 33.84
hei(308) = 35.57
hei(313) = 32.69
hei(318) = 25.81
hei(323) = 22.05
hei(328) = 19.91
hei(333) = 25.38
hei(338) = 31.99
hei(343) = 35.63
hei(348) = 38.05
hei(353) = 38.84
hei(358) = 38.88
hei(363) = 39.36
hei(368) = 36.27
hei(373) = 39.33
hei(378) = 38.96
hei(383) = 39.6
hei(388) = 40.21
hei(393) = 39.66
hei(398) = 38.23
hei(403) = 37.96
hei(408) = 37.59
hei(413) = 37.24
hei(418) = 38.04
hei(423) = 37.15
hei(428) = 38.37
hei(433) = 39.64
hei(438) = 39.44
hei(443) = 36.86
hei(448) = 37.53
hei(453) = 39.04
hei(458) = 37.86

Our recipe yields 1.2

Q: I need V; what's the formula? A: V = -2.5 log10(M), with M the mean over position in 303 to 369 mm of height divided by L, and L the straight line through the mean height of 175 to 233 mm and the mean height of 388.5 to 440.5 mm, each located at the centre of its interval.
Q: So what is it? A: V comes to 0.12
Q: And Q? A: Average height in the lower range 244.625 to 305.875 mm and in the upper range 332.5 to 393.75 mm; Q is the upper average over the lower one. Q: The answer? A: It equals 1.16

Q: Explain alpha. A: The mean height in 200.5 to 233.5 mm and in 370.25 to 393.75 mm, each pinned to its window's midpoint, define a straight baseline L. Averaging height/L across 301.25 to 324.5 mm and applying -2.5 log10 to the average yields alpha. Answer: 0.22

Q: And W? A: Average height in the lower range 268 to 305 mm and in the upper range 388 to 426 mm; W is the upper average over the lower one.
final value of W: 1.2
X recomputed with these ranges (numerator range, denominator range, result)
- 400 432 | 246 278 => 1.20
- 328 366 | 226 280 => 1.09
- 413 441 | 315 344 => 1.45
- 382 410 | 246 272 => 1.19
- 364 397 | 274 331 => 1.31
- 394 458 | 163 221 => 1.20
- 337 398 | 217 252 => 1.16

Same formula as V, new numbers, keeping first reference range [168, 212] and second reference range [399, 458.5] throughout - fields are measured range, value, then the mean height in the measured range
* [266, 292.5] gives 0.17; 29.4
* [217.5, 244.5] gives 0.03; 32.3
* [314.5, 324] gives 0.37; 25.1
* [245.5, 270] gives 0.01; 33.3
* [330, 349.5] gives 0.12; 32.2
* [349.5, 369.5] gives -0.06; 38.4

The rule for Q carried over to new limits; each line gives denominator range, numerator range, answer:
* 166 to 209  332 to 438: 1.18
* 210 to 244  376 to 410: 1.20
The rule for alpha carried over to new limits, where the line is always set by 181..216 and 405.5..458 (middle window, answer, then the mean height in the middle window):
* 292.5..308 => 0.03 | 34.3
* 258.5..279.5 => 0.20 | 28.9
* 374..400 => -0.06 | 39.4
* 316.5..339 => 0.42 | 24.5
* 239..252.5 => -0.01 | 34.7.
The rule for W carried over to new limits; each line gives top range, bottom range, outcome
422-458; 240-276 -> 1.19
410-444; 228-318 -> 1.18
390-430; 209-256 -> 1.15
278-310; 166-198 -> 1.11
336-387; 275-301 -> 1.19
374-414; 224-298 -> 1.21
